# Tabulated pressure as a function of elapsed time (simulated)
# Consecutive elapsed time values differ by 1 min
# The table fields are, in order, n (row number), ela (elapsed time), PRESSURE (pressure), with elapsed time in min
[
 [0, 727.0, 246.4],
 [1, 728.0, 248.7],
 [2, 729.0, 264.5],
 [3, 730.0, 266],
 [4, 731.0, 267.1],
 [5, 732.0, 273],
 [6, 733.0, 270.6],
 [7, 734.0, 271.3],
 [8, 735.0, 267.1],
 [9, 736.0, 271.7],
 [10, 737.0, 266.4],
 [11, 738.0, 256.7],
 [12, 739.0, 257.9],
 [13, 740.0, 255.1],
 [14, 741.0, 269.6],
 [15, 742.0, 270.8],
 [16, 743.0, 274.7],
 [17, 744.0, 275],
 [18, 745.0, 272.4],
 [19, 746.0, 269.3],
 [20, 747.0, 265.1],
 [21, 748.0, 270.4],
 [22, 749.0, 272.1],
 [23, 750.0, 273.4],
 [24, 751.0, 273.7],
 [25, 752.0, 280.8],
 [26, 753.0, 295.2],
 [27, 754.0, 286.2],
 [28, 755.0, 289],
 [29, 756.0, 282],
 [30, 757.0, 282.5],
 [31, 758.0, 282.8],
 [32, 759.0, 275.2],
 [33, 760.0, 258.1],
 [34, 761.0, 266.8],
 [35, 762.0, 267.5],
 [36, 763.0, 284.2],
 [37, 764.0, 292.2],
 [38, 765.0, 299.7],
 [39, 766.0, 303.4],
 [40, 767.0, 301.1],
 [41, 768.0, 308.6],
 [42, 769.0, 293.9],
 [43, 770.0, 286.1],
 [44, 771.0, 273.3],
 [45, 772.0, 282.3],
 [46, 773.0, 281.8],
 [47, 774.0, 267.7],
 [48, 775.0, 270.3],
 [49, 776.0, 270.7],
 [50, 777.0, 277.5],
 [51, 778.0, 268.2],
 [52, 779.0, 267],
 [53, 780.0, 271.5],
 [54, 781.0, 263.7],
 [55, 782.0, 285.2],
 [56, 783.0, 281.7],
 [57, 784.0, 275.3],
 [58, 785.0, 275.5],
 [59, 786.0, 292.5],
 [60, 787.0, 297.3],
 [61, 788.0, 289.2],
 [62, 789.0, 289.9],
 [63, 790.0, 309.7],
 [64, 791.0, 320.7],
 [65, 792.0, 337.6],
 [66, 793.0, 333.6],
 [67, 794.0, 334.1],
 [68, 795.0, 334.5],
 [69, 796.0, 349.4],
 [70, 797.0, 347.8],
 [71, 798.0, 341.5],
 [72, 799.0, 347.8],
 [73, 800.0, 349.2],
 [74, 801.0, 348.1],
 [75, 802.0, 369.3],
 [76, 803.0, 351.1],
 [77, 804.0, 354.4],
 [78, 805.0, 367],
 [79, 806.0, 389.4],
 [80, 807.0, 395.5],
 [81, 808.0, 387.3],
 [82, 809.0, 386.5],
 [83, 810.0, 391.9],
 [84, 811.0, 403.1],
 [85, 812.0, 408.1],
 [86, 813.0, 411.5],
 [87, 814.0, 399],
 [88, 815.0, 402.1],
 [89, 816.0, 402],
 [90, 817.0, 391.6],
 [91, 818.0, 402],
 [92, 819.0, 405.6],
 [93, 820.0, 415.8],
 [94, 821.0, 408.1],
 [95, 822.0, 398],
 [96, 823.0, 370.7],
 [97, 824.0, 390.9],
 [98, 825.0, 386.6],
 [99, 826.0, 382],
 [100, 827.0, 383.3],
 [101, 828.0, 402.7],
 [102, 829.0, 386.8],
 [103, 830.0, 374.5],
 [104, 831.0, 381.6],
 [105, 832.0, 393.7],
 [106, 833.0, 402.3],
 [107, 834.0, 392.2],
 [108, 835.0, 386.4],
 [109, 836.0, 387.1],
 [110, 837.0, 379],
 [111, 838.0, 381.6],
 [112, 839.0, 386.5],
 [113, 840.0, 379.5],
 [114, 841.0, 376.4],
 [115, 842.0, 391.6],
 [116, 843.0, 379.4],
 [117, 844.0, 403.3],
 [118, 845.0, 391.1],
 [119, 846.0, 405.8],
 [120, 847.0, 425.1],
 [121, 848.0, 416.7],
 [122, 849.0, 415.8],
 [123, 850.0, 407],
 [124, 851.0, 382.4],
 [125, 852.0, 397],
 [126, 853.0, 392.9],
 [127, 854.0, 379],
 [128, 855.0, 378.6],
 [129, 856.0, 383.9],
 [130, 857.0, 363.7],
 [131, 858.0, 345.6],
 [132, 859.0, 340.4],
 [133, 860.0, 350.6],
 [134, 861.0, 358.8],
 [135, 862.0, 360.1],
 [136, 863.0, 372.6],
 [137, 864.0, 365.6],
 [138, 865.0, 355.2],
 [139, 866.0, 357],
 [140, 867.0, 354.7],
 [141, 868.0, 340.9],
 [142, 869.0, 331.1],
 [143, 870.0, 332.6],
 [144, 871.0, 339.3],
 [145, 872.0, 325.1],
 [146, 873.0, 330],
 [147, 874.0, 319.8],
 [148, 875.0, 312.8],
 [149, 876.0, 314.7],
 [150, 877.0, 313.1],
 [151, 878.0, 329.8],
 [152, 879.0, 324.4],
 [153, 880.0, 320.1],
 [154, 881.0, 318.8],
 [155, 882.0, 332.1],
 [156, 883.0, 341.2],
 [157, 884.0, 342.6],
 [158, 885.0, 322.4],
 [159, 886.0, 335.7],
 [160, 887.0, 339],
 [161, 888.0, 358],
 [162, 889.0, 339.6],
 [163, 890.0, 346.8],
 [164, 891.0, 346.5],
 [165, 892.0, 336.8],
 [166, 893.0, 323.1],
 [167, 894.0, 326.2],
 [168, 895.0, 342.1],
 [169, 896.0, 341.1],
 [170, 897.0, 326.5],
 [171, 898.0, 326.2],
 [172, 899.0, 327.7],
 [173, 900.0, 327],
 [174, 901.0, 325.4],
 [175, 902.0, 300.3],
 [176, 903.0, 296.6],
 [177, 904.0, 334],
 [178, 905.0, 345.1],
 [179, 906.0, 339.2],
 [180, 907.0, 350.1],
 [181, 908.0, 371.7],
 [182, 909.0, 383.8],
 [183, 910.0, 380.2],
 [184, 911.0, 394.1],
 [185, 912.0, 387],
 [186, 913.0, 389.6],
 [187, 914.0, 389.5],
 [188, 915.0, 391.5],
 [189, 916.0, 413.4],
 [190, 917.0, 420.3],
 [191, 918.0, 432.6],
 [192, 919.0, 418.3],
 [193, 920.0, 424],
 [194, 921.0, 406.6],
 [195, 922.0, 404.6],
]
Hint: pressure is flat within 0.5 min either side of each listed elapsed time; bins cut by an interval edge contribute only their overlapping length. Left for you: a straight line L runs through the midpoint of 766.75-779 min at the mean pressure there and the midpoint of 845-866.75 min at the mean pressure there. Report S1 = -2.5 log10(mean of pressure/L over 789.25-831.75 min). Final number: -0.153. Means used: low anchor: 281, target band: 375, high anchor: 379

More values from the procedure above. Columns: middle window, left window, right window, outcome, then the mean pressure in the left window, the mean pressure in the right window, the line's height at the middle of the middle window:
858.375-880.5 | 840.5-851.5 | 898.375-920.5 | 0.15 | 400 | 370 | 389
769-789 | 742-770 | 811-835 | 0.15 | 281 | 395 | 320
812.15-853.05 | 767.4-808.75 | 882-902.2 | -0.22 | 314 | 334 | 322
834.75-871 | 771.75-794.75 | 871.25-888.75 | -0.18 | 289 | 329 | 318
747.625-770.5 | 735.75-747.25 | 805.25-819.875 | 0.06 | 267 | 398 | 299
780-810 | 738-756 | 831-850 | 0.02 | 273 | 394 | 335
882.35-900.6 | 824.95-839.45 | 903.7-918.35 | 0.14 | 387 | 382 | 383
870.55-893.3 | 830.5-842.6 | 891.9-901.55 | 0.04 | 386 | 330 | 344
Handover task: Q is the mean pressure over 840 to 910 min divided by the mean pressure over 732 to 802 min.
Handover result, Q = 1.22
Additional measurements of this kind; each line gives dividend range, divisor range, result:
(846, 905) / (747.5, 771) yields 1.22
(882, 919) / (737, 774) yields 1.27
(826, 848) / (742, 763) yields 1.42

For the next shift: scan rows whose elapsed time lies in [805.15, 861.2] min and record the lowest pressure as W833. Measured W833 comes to 340.4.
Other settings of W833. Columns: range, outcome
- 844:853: 382.4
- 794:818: 334.1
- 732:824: 255.1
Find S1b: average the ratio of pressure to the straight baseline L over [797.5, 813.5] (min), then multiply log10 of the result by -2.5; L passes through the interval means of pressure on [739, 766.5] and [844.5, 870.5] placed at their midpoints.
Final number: -0.15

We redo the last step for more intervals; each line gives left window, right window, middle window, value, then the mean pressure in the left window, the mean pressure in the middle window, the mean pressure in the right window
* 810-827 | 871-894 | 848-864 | -0.05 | 398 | 376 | 331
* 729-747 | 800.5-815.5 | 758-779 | 0.13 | 268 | 281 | 384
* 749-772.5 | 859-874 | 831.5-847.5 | -0.18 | 284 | 391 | 347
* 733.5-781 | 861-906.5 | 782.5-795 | -0.05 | 276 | 304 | 334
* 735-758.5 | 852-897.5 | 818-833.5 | -0.23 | 273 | 392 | 343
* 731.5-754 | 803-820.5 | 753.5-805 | 0.12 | 271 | 300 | 394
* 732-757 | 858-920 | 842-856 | -0.21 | 273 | 397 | 348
